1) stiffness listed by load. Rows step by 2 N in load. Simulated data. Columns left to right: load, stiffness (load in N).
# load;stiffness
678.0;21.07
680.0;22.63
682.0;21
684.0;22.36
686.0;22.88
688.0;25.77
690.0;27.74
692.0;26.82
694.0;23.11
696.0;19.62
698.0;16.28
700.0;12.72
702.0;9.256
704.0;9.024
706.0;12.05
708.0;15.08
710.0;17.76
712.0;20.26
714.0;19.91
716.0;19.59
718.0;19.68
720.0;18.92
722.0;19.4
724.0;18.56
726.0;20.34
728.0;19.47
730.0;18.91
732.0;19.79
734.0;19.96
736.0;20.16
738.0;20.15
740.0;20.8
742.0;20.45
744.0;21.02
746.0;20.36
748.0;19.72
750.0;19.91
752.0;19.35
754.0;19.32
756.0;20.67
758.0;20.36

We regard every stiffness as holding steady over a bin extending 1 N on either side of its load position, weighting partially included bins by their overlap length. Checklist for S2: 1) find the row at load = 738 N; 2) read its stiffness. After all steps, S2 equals 20.15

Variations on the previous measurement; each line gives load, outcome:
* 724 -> 18.56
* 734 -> 19.96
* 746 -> 20.36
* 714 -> 19.91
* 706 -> 12.05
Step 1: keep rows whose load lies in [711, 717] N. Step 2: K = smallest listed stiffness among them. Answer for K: 19.59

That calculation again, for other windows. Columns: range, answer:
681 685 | 21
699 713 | 9.024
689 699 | 16.28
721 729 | 18.56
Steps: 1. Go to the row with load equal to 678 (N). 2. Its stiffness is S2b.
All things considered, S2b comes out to 21.07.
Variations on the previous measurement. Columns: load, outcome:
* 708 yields 15.08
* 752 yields 19.35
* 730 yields 18.91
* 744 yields 21.02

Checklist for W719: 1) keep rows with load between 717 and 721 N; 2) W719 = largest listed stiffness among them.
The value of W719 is 19.68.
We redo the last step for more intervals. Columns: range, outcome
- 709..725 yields 20.26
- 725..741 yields 20.8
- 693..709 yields 23.11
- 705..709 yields 15.08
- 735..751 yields 21.02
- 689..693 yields 27.74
